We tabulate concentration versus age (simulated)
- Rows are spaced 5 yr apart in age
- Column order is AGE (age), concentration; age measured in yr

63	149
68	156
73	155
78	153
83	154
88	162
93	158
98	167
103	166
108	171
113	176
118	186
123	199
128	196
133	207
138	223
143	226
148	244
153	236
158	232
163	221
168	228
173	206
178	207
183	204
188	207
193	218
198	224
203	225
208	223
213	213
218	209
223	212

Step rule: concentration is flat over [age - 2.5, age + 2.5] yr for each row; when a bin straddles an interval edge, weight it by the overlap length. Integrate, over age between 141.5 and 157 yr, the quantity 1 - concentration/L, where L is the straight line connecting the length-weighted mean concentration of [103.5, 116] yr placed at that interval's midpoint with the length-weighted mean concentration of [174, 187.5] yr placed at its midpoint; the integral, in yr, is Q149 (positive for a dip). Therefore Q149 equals -3.6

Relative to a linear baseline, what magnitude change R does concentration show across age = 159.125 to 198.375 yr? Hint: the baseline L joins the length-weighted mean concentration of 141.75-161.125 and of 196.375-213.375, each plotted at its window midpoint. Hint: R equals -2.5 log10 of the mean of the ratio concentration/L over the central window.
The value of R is 0.07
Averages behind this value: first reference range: 235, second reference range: 222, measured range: 214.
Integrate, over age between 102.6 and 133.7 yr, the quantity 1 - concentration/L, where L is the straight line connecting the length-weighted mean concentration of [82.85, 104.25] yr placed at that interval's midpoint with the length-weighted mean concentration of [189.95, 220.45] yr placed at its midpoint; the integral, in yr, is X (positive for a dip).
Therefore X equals -2.0 yr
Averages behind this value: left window 162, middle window 186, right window 218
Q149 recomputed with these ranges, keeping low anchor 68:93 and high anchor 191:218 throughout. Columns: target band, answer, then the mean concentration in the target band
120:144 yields -3.4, 209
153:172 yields -2.7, 227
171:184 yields 0.0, 206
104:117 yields -0.2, 174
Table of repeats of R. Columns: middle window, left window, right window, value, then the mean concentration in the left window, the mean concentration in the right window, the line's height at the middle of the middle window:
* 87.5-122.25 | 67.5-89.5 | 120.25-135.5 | 0.051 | 156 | 200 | 180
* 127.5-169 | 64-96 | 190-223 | -0.186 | 156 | 218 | 190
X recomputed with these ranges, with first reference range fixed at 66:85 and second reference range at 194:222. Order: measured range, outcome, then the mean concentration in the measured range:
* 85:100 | 0.1 yr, 162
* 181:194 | 0.0 yr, 209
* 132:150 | -3.9 yr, 226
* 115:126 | -1.0 yr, 192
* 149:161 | -2.6 yr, 235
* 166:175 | -0.8 yr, 217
